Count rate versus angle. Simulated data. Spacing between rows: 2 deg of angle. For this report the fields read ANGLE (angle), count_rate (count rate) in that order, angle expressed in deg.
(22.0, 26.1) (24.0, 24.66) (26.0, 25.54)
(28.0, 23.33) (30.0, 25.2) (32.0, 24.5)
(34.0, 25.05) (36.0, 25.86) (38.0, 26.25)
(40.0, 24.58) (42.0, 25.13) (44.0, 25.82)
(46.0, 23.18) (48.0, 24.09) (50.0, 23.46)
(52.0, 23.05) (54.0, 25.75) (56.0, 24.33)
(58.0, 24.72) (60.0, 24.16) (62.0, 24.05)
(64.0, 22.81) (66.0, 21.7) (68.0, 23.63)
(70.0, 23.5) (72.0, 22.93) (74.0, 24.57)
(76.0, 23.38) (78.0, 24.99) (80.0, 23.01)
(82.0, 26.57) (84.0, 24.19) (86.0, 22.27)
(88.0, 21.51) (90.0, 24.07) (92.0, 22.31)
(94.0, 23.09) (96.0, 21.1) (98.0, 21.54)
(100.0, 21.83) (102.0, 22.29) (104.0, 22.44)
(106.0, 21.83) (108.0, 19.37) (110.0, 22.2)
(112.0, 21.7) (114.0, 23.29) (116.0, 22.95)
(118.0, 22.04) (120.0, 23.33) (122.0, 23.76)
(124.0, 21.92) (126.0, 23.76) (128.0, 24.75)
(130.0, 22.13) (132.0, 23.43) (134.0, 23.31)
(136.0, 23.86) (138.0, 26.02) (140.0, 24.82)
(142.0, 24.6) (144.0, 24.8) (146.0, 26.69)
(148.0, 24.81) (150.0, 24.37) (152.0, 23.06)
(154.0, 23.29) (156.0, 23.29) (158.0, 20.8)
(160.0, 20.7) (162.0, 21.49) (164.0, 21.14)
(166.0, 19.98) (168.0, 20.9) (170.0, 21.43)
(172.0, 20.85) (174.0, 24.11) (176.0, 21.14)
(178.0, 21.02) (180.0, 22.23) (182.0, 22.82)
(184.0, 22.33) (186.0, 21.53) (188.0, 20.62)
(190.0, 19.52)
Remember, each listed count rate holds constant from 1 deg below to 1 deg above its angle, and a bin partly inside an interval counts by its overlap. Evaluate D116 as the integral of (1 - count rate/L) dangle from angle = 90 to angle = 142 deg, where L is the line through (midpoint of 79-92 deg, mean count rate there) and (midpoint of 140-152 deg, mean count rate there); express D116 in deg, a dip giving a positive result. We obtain 3.0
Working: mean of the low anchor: 23.5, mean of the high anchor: 24.9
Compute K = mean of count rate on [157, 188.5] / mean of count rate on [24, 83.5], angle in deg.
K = 0.88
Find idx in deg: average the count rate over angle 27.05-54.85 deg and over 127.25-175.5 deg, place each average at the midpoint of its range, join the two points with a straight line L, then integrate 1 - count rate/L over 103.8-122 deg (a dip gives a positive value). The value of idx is 1.1 deg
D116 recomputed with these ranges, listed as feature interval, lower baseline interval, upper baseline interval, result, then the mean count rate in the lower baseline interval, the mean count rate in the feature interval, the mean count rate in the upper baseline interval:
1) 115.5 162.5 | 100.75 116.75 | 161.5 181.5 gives -3.9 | 22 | 23.5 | 21.5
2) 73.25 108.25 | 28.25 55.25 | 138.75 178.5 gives 1.5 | 24.7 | 22.9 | 22.7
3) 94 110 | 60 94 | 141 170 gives 1.1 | 23.5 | 21.6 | 22.8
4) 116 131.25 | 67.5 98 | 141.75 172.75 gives -0.1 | 23.3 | 23.1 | 22.6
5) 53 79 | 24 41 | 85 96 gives -0.4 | 25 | 23.9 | 22.5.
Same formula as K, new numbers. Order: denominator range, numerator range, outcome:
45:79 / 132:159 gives 1.01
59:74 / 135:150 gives 1.07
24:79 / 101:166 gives 0.95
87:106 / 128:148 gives 1.10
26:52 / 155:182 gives 0.87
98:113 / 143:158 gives 1.11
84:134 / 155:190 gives 0.96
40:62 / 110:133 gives 0.94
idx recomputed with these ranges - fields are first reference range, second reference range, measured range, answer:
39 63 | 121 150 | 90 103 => 1.1 deg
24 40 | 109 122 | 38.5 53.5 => 0.2 deg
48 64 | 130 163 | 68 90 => 0.3 deg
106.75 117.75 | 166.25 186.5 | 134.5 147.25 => -1.9 deg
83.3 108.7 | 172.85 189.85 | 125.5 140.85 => -1.4 deg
